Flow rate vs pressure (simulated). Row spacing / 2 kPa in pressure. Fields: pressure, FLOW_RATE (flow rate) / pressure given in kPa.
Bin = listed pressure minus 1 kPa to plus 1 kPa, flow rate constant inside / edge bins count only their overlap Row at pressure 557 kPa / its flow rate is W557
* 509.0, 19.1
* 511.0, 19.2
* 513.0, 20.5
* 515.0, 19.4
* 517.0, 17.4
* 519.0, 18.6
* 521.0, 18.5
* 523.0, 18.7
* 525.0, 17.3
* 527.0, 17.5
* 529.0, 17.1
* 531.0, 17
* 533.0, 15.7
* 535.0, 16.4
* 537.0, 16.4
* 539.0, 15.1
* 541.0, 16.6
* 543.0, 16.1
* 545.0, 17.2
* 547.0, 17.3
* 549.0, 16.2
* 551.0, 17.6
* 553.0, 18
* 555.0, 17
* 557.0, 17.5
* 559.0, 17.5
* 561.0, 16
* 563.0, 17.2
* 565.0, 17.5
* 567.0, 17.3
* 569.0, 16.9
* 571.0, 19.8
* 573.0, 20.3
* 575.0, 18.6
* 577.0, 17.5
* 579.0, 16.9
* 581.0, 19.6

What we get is 17.5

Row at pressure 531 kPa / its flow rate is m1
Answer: 17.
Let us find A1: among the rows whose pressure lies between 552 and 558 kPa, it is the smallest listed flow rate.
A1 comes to 17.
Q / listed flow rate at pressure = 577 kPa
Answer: 17.5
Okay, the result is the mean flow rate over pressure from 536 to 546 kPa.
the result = 16.3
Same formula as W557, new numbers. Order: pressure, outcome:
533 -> 15.7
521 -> 18.5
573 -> 20.3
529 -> 17.1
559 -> 17.5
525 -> 17.3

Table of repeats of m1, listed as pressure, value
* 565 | 17.5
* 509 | 19.1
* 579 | 16.9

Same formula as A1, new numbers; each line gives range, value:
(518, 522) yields 18.5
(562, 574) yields 16.9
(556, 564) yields 16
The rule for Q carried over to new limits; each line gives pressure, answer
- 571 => 19.8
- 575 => 18.6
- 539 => 15.1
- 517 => 17.4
